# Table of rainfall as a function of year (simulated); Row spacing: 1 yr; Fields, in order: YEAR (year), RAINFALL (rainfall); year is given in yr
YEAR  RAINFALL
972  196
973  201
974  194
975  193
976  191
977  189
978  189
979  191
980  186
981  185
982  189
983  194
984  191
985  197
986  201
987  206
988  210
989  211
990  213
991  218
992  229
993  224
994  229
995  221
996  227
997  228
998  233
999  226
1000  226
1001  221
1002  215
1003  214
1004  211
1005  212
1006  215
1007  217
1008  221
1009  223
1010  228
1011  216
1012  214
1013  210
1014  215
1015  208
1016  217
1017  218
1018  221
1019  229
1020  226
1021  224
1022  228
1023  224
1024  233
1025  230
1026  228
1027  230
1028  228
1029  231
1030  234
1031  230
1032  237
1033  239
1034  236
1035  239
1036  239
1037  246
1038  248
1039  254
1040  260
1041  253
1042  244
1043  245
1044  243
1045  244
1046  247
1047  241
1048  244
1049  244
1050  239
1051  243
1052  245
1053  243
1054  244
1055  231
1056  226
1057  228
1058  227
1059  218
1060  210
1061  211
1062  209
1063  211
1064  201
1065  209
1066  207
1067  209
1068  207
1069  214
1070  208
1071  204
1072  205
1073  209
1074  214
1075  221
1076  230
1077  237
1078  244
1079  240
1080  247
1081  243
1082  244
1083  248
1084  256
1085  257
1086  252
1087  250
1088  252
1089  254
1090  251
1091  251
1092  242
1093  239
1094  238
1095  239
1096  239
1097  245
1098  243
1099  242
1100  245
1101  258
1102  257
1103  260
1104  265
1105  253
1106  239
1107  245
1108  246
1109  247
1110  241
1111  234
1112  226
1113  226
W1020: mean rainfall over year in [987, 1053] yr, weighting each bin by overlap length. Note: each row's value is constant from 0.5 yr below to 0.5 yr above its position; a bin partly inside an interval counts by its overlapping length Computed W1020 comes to 229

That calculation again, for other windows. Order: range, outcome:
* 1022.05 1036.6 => 233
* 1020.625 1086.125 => 232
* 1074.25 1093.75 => 245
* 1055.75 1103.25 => 232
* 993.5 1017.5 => 219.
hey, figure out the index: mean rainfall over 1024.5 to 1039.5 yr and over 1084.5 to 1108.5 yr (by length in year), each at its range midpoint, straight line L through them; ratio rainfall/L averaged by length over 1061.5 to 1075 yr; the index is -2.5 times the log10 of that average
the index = 0.17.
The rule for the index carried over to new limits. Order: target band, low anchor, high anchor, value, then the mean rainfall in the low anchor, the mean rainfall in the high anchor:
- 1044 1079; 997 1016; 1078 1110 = 0.06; 218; 248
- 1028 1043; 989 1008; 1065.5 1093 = -0.07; 221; 233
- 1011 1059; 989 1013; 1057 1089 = -0.05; 220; 226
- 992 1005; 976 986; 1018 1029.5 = -0.09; 191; 228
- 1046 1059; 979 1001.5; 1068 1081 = -0.08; 212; 223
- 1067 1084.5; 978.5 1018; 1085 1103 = 0.06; 213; 248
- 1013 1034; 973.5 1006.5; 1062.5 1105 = -0.04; 208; 236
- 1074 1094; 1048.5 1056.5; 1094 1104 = 0.00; 239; 248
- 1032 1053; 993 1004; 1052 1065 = -0.10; 223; 222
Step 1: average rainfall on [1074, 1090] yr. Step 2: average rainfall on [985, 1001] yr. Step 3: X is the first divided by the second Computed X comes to 1.1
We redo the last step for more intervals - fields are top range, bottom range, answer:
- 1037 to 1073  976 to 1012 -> 1.08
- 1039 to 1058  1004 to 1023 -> 1.11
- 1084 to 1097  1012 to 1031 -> 1.10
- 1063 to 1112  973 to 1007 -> 1.14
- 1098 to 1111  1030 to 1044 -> 1.02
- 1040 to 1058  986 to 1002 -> 1.09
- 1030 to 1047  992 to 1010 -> 1.10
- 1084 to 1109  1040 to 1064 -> 1.06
